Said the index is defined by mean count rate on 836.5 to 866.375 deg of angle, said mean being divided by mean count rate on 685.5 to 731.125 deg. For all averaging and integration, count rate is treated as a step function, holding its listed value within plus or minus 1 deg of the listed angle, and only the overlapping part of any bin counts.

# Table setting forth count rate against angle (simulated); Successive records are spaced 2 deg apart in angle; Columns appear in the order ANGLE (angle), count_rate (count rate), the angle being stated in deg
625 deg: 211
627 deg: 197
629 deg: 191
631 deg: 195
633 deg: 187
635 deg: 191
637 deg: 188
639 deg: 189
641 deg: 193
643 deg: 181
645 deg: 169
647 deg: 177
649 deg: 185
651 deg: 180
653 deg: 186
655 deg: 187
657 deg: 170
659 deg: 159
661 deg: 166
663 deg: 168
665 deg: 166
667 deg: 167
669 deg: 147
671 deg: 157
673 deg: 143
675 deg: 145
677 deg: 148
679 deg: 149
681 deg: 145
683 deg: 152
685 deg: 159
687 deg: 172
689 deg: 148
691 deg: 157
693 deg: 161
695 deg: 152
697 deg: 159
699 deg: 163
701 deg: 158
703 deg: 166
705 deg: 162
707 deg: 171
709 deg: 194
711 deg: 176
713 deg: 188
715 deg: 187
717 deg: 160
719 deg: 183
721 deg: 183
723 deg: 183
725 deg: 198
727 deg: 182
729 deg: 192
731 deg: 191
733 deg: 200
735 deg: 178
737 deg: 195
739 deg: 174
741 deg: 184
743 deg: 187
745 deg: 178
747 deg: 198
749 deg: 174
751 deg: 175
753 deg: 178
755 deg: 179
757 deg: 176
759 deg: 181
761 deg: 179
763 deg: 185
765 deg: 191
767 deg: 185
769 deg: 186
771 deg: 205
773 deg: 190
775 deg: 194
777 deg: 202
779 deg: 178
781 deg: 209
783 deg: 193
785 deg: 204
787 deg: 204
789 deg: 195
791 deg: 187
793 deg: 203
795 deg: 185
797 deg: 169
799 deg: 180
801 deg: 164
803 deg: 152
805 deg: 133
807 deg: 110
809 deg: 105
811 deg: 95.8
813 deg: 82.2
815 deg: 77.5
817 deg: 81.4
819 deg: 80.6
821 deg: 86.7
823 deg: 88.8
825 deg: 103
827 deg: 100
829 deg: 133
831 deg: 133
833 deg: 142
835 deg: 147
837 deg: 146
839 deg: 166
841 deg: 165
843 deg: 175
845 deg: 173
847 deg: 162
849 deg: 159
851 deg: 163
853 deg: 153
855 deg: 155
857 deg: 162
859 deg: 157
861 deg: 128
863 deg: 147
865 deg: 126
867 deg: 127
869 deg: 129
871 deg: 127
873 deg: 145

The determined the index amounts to 0.90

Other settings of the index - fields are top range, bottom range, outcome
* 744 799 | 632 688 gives 1.11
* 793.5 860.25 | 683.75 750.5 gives 0.77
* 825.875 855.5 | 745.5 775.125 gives 0.82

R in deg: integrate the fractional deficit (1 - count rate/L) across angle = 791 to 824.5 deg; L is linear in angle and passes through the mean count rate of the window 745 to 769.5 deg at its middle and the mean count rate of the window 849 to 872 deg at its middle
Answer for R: 7.8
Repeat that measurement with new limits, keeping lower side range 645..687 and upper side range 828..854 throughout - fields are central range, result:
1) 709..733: -3.6 deg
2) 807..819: 5.1 deg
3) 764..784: -4.4 deg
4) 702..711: -0.7 deg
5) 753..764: -1.4 deg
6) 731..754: -3.5 deg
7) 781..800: -4.2 deg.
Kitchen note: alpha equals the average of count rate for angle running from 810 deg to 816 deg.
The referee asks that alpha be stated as 85.2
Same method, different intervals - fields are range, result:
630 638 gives 190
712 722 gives 180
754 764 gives 180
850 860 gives 158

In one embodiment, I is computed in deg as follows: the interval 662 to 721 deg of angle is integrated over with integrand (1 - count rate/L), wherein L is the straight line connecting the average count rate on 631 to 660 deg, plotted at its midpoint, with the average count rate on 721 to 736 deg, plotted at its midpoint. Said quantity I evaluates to 7.4 deg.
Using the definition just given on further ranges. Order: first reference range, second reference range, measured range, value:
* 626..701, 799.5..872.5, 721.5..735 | -3.0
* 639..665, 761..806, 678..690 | 1.7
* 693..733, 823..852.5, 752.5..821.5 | -1.9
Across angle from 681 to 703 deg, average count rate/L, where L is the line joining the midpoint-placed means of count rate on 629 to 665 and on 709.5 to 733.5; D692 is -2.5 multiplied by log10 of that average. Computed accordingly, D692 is 0.16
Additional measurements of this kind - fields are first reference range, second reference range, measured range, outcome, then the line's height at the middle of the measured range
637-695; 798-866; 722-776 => -0.24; 149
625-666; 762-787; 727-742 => 0.02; 190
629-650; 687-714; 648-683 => 0.10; 177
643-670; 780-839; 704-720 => -0.11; 161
